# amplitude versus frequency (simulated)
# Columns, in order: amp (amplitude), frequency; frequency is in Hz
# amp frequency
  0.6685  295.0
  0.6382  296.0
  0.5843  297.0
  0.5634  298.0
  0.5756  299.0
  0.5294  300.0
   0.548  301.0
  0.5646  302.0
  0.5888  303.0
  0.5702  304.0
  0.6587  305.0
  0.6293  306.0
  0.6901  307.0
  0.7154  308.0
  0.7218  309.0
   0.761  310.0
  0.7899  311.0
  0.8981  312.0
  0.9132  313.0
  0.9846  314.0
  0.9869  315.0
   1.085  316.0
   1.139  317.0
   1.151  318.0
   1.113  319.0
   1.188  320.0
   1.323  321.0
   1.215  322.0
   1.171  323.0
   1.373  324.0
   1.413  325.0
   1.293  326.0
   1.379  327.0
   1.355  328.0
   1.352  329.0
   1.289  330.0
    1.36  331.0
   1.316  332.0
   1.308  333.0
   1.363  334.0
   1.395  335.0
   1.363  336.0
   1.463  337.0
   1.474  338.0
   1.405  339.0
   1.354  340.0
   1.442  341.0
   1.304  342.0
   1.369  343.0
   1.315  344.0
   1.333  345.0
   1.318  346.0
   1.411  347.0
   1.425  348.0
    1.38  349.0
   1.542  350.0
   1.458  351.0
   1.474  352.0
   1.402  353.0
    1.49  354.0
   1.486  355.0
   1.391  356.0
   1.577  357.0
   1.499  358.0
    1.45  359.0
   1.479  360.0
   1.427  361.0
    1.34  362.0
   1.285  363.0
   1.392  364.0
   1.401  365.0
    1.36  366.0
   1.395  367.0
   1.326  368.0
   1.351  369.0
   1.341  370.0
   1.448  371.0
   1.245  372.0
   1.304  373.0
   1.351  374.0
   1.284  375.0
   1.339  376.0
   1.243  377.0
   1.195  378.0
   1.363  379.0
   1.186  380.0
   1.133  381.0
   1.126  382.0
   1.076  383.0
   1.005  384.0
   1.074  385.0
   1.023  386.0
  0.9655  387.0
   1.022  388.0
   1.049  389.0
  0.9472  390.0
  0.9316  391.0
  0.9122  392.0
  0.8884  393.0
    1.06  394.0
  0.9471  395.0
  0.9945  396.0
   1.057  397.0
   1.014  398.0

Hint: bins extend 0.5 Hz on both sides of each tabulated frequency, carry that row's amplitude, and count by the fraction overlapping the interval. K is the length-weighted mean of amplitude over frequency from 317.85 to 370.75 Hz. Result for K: 1.37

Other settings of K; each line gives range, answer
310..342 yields 1.24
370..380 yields 1.3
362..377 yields 1.34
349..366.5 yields 1.44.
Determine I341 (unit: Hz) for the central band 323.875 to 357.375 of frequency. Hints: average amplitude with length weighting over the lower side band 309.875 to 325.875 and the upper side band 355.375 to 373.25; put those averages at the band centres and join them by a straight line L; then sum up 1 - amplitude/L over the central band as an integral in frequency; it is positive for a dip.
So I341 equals -3.98 Hz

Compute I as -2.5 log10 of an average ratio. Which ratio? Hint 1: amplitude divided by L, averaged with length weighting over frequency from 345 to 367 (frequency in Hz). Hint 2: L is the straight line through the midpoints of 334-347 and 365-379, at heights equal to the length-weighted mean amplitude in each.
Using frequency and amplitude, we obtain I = -0.06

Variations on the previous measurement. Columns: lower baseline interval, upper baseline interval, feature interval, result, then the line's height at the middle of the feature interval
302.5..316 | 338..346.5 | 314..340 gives -0.18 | 1.09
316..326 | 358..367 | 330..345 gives -0.06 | 1.3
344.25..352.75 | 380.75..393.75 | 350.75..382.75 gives -0.11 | 1.22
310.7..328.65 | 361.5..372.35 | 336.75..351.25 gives -0.11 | 1.26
